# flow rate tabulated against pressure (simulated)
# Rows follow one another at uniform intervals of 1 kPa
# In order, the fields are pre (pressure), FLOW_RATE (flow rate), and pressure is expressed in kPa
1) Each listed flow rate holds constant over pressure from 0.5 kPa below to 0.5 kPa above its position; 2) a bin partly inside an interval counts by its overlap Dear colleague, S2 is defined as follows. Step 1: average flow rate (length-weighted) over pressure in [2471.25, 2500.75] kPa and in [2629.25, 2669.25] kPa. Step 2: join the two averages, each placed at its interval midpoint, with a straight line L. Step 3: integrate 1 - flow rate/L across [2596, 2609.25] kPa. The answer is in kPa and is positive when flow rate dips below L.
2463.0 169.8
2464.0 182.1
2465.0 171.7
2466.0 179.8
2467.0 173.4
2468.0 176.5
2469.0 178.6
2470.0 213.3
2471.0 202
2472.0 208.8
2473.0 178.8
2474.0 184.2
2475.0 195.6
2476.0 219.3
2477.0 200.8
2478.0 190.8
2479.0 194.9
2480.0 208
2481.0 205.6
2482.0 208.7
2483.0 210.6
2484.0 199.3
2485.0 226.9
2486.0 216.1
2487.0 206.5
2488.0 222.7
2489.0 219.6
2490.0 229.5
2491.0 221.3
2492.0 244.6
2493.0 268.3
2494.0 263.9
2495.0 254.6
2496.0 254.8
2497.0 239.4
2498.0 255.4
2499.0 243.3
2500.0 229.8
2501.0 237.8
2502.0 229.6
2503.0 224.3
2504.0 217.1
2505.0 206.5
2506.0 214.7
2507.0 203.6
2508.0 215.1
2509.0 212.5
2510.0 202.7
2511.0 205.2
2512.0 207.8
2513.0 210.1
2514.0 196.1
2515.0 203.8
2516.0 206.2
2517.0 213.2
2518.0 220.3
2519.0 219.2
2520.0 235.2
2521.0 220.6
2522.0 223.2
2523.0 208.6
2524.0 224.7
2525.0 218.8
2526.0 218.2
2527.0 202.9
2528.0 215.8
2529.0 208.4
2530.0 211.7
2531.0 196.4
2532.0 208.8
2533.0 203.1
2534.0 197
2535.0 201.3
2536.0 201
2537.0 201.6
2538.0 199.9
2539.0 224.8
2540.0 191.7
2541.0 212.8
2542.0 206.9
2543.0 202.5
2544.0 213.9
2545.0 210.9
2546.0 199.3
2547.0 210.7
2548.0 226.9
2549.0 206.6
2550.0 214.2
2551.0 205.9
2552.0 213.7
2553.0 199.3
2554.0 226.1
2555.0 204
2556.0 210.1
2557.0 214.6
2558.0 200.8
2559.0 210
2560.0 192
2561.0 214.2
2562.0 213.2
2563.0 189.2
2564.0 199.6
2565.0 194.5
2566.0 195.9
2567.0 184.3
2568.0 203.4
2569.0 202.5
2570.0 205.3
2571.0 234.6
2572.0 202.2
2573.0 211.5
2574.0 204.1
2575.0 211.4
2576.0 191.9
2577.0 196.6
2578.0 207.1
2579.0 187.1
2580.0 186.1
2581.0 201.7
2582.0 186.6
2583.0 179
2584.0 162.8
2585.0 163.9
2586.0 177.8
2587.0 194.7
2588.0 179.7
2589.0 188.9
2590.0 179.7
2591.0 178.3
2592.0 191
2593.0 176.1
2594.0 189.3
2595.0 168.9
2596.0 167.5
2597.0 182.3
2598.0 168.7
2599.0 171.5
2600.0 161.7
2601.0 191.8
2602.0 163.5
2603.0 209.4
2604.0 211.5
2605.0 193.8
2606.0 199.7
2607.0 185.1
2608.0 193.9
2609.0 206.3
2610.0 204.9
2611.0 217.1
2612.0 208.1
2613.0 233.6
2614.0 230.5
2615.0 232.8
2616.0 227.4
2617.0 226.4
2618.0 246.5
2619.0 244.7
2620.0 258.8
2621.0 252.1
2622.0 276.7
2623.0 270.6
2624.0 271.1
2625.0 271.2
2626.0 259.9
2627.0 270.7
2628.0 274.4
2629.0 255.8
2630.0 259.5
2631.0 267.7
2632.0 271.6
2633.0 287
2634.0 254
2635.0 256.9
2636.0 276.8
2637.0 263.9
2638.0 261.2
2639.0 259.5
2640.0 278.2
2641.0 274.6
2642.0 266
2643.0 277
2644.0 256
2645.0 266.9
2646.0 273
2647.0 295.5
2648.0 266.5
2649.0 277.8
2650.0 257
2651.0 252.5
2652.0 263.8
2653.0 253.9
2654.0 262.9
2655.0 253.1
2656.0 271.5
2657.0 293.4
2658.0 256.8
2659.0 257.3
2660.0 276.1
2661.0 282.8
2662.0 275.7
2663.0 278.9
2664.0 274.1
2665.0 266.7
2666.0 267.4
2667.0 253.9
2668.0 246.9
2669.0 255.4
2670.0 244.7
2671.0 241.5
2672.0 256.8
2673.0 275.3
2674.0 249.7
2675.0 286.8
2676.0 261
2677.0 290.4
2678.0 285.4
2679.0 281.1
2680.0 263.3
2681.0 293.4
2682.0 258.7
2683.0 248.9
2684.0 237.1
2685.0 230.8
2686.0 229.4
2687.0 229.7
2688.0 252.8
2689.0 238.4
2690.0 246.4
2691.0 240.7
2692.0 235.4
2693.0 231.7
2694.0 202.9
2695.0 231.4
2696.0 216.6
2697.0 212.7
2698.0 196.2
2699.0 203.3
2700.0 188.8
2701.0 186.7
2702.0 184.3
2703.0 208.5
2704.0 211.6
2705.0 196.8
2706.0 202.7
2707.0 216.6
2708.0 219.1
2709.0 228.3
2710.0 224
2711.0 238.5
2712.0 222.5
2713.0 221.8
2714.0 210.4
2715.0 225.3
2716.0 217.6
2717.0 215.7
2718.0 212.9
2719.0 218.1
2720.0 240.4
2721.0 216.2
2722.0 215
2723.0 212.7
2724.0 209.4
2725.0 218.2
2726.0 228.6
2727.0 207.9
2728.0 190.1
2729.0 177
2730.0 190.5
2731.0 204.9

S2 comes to 3.5 kPa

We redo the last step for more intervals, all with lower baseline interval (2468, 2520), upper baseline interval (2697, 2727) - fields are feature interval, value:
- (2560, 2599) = 4.36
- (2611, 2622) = -1.15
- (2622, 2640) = -4.43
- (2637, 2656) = -4.63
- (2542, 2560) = 0.51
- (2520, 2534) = 0.21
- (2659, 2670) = -2.69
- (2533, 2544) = 0.58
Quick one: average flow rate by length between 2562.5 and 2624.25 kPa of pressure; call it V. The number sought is 202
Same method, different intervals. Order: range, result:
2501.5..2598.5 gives 203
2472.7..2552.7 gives 215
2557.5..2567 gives 200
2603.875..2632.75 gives 239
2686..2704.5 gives 218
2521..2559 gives 209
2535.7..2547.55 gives 207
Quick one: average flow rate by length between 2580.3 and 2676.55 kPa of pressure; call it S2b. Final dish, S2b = 237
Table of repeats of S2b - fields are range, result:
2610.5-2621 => 234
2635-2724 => 245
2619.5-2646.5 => 267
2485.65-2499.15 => 239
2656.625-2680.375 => 267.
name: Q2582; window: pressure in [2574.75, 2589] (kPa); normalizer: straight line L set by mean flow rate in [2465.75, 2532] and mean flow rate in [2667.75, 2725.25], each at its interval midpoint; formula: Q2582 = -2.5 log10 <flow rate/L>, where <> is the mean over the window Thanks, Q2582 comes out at 0.184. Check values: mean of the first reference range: 215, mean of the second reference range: 232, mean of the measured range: 187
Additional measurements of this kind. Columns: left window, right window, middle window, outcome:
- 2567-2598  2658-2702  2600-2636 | -0.12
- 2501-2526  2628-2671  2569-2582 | 0.18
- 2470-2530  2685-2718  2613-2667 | -0.21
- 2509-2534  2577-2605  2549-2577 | -0.06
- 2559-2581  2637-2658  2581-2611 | 0.21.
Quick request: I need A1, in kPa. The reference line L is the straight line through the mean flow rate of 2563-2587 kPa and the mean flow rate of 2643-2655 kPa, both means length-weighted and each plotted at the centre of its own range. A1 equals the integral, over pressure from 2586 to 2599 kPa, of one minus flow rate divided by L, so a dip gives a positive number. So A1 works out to 1.95 kPa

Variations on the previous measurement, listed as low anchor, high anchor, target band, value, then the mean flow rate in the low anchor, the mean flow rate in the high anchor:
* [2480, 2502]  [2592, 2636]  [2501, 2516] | 1.2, 231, 225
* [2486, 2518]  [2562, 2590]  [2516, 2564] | -0.2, 224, 194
